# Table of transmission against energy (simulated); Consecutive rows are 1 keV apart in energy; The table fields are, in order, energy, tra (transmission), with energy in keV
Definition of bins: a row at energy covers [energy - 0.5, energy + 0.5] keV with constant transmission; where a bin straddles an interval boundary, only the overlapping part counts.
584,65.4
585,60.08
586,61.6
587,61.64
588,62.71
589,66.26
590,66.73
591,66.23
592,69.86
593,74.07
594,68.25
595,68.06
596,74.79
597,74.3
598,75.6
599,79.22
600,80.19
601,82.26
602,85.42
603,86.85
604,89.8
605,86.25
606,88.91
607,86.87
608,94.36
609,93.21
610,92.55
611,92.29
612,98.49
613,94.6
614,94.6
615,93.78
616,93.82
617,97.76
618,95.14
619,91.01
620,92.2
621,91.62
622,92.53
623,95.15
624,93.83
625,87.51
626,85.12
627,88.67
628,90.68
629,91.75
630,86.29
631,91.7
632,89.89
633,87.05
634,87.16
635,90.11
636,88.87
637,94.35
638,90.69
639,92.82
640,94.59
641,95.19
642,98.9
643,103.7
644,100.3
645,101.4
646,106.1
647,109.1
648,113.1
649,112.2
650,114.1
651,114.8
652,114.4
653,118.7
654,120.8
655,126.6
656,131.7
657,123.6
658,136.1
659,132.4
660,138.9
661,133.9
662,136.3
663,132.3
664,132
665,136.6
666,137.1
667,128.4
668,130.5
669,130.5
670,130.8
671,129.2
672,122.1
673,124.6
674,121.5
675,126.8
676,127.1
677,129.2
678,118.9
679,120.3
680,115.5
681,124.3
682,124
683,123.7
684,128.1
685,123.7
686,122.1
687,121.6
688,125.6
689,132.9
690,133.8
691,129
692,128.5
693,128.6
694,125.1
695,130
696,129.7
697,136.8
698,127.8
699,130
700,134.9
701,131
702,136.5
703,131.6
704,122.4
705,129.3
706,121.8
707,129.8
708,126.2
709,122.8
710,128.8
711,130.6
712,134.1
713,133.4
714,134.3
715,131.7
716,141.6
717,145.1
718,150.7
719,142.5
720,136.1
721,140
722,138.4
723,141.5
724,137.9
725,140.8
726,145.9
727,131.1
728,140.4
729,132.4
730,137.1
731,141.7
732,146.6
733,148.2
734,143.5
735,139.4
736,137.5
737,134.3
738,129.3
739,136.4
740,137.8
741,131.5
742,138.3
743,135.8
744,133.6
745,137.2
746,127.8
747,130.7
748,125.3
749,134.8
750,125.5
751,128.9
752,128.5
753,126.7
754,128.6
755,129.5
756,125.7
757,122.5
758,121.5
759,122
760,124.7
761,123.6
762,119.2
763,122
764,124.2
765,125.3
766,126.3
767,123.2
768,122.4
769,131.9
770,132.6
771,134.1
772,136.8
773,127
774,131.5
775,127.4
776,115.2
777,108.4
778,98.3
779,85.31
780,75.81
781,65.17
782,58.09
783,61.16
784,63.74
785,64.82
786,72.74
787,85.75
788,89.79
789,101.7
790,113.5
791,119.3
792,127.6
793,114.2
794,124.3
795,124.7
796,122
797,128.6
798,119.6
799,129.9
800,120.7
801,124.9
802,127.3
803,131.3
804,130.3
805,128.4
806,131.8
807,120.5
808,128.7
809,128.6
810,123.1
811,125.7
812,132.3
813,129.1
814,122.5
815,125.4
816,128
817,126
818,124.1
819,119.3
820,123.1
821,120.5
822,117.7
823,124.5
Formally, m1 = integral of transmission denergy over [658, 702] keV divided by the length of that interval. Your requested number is 129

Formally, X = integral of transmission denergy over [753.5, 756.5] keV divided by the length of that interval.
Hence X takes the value 128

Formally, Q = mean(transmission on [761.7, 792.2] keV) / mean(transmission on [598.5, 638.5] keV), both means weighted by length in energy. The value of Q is 1.2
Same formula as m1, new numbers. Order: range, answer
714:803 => 123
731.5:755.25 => 134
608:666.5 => 104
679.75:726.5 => 132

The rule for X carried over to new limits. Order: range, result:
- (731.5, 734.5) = 146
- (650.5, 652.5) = 115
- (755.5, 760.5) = 123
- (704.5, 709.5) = 126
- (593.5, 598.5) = 72.2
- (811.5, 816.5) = 127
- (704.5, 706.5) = 126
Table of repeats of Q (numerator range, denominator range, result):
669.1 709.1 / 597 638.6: 1.41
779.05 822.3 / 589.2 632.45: 1.31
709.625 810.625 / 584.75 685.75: 1.22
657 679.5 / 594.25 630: 1.47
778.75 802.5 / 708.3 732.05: 0.73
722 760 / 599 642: 1.47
